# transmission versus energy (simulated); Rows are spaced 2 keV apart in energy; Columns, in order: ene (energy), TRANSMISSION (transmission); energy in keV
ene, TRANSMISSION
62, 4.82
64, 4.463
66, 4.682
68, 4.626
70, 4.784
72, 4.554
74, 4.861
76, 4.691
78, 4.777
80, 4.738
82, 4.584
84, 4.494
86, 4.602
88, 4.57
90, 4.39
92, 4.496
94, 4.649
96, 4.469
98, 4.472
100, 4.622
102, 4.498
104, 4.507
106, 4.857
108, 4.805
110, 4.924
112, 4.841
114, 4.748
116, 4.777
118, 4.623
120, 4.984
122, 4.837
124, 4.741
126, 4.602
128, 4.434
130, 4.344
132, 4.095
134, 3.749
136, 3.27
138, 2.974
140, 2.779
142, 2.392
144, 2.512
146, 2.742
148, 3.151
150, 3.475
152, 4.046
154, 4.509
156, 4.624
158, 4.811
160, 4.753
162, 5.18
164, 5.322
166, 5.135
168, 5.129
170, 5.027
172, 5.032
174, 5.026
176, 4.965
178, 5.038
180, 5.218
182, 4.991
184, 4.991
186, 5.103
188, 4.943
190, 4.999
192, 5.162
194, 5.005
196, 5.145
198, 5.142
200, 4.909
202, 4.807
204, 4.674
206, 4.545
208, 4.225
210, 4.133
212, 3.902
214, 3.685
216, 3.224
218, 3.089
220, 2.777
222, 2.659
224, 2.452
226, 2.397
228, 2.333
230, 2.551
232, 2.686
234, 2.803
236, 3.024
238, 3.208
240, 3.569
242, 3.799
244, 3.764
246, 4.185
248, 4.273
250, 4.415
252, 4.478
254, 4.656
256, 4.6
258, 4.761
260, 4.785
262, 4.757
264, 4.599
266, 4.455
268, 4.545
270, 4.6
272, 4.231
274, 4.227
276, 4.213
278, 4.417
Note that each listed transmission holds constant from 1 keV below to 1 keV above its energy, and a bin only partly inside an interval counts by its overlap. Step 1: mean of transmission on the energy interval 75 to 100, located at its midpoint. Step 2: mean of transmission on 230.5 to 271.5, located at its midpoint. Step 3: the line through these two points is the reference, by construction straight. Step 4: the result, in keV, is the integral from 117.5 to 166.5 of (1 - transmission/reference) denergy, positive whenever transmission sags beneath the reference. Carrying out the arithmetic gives 3.83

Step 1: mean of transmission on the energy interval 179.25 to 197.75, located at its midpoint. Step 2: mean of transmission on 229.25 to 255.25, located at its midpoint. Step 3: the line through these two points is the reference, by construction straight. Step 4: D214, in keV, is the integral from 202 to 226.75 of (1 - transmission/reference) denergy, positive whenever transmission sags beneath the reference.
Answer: 4.9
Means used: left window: 5.06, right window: 3.67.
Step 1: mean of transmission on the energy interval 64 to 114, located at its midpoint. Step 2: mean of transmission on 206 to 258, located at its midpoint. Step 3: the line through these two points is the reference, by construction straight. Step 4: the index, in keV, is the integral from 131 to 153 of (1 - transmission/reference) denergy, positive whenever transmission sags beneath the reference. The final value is 5.4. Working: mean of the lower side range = 4.64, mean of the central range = 3.2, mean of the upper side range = 3.52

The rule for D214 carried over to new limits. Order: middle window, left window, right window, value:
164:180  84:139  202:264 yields -3.8 keV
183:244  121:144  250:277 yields 5.1 keV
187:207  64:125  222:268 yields -4.4 keV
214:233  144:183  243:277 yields 7.4 keV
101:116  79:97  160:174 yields -0.1 keV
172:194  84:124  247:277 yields -2.2 keV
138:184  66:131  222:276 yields -0.4 keV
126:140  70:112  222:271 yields 2.0 keV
